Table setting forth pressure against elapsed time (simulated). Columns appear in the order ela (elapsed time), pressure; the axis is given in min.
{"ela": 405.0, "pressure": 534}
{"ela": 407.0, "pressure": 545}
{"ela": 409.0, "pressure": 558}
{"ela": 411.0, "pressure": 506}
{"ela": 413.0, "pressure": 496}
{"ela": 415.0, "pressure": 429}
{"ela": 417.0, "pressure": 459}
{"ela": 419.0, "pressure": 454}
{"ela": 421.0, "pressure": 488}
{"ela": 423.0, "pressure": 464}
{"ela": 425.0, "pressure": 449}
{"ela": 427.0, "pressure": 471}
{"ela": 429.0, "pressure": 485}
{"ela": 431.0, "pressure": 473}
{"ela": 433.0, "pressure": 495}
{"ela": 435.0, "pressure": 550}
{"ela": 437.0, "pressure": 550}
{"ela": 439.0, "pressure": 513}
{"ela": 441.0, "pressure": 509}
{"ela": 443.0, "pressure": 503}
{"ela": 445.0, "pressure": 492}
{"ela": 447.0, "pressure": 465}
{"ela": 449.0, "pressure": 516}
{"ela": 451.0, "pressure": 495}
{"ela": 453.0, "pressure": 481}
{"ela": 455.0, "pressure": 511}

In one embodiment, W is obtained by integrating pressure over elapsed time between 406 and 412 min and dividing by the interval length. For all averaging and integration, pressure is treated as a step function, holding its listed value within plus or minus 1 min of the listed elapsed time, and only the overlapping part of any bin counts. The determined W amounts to 536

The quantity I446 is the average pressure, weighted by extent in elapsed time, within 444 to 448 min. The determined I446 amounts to 478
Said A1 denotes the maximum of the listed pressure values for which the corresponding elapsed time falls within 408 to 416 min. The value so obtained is 558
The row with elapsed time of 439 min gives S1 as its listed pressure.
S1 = 513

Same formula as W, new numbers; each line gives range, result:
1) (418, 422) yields 471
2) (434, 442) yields 530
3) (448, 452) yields 506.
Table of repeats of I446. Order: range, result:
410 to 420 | 469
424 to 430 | 468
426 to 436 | 495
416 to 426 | 463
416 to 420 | 456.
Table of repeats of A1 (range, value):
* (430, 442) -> 550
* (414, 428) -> 488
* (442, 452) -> 516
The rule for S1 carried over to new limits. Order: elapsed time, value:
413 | 496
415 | 429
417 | 459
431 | 473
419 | 454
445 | 492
